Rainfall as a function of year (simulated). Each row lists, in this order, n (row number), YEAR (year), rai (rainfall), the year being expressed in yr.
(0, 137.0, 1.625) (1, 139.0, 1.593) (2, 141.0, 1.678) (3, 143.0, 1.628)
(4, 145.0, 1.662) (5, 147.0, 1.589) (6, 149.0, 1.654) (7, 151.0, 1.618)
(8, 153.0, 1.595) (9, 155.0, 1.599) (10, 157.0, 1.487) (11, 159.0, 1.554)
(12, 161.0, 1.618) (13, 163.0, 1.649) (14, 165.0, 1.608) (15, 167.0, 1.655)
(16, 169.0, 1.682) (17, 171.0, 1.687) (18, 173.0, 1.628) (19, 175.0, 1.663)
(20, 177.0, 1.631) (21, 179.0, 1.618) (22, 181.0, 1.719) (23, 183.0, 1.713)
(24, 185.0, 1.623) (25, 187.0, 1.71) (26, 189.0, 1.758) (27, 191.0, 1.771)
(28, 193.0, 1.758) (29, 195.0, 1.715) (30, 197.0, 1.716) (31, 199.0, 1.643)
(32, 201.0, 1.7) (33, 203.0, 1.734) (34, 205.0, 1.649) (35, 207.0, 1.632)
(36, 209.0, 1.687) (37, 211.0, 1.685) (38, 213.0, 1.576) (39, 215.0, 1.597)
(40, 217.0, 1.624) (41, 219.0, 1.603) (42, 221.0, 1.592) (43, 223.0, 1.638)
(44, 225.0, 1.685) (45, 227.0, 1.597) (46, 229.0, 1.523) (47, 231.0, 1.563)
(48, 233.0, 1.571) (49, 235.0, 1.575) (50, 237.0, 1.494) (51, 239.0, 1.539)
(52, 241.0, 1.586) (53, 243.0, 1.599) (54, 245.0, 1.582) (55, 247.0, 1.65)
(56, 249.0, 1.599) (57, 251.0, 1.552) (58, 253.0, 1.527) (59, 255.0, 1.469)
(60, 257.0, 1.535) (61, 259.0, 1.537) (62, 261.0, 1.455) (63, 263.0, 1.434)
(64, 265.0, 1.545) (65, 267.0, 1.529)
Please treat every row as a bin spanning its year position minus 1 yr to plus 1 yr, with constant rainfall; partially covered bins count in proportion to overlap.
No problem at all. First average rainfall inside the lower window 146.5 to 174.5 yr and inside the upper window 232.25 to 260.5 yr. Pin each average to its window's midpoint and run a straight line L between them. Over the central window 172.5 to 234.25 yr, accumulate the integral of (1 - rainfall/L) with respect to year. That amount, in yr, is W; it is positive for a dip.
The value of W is -2.7 yr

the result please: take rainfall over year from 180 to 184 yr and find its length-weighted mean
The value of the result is 1.72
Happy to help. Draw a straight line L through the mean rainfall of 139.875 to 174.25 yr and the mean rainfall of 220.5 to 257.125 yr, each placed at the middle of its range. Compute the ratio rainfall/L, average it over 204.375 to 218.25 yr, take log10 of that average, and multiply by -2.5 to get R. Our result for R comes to -0.03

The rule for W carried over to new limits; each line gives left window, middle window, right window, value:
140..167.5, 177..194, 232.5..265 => -1.2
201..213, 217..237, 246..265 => 0.3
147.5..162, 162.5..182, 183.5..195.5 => 0.0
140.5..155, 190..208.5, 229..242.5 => -1.4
